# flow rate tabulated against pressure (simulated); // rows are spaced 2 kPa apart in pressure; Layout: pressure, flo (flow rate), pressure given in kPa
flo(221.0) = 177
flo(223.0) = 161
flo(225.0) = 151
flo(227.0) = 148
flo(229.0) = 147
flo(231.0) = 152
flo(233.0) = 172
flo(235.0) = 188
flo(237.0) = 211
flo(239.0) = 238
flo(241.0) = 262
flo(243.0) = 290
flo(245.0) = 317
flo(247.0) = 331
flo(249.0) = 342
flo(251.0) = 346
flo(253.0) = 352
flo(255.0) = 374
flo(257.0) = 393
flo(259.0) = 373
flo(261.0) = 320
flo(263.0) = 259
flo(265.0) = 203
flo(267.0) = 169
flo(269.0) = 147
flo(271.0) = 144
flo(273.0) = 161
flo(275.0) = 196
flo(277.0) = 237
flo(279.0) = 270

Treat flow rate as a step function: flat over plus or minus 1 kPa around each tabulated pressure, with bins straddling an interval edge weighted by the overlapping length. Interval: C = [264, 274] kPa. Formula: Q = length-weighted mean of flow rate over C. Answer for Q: 165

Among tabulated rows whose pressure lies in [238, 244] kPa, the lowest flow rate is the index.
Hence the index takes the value 238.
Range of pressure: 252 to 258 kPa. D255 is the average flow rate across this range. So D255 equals 373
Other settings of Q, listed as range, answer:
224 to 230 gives 149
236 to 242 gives 237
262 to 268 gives 210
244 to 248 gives 324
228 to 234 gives 157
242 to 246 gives 304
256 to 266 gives 310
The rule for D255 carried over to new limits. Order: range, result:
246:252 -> 340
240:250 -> 308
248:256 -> 354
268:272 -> 146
